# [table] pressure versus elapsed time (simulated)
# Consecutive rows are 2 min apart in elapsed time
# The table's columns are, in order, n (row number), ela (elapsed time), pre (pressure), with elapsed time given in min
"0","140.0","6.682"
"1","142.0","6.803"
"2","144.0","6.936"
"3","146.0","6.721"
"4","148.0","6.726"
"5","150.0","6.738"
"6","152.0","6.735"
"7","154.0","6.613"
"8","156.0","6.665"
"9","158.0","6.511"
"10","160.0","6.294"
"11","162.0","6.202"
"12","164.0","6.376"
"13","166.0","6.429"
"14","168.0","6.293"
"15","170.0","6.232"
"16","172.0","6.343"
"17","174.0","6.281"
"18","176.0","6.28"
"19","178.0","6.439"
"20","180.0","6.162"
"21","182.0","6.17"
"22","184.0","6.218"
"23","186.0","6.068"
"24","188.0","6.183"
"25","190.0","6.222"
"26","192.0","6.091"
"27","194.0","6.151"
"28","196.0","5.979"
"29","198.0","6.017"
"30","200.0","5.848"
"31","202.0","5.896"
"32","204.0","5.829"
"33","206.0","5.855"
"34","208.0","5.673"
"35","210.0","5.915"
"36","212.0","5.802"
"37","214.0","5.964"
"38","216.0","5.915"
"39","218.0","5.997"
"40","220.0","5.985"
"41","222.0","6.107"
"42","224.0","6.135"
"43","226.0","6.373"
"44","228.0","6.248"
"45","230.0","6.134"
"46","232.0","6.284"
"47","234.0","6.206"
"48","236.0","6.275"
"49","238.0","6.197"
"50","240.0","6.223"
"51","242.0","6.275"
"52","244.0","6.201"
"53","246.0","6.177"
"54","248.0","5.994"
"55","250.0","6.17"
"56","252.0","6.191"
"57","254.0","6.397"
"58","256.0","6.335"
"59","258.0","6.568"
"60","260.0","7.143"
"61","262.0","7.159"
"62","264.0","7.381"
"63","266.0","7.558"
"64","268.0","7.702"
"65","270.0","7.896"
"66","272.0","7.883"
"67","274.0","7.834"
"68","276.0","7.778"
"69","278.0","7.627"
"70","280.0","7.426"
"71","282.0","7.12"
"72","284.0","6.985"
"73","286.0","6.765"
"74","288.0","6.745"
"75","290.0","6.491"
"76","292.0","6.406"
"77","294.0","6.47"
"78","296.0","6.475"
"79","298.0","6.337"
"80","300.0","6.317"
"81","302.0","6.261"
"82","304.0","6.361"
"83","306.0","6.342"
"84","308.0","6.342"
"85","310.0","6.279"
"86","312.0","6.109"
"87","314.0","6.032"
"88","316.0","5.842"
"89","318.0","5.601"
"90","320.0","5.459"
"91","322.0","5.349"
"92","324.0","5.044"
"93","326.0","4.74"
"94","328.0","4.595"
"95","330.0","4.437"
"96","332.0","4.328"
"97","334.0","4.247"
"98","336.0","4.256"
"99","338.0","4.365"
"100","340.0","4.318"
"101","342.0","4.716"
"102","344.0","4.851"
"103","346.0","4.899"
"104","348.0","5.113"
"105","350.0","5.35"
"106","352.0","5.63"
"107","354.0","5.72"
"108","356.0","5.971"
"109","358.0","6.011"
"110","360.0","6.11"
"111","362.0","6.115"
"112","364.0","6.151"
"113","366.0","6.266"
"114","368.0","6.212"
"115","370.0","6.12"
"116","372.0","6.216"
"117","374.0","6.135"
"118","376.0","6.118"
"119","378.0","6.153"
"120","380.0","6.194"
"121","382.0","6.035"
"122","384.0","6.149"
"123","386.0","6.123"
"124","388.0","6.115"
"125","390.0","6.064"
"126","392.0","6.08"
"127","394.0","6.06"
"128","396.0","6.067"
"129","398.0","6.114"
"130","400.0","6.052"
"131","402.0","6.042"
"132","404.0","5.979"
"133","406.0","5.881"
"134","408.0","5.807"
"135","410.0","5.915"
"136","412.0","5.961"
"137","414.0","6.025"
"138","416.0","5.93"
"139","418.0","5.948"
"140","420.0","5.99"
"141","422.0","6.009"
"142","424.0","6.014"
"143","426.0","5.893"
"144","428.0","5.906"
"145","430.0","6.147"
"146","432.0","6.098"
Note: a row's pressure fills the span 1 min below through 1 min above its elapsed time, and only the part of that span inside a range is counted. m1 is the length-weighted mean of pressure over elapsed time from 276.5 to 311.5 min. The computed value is 6.64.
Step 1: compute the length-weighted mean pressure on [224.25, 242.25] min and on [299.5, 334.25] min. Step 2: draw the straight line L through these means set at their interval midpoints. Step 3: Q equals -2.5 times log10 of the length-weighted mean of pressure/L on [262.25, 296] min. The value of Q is -0.226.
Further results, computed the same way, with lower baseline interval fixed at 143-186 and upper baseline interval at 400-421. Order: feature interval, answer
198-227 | 0.07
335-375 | 0.10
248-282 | -0.15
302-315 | -0.02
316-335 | 0.24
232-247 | 0.01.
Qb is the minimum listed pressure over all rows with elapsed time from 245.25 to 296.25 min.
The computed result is 5.994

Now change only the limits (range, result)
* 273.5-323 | 5.349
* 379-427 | 5.807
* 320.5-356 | 4.247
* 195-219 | 5.673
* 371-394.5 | 6.035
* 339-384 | 4.318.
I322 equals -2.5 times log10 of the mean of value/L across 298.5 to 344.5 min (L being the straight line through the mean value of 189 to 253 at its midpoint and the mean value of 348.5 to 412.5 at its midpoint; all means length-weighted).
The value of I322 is 0.14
